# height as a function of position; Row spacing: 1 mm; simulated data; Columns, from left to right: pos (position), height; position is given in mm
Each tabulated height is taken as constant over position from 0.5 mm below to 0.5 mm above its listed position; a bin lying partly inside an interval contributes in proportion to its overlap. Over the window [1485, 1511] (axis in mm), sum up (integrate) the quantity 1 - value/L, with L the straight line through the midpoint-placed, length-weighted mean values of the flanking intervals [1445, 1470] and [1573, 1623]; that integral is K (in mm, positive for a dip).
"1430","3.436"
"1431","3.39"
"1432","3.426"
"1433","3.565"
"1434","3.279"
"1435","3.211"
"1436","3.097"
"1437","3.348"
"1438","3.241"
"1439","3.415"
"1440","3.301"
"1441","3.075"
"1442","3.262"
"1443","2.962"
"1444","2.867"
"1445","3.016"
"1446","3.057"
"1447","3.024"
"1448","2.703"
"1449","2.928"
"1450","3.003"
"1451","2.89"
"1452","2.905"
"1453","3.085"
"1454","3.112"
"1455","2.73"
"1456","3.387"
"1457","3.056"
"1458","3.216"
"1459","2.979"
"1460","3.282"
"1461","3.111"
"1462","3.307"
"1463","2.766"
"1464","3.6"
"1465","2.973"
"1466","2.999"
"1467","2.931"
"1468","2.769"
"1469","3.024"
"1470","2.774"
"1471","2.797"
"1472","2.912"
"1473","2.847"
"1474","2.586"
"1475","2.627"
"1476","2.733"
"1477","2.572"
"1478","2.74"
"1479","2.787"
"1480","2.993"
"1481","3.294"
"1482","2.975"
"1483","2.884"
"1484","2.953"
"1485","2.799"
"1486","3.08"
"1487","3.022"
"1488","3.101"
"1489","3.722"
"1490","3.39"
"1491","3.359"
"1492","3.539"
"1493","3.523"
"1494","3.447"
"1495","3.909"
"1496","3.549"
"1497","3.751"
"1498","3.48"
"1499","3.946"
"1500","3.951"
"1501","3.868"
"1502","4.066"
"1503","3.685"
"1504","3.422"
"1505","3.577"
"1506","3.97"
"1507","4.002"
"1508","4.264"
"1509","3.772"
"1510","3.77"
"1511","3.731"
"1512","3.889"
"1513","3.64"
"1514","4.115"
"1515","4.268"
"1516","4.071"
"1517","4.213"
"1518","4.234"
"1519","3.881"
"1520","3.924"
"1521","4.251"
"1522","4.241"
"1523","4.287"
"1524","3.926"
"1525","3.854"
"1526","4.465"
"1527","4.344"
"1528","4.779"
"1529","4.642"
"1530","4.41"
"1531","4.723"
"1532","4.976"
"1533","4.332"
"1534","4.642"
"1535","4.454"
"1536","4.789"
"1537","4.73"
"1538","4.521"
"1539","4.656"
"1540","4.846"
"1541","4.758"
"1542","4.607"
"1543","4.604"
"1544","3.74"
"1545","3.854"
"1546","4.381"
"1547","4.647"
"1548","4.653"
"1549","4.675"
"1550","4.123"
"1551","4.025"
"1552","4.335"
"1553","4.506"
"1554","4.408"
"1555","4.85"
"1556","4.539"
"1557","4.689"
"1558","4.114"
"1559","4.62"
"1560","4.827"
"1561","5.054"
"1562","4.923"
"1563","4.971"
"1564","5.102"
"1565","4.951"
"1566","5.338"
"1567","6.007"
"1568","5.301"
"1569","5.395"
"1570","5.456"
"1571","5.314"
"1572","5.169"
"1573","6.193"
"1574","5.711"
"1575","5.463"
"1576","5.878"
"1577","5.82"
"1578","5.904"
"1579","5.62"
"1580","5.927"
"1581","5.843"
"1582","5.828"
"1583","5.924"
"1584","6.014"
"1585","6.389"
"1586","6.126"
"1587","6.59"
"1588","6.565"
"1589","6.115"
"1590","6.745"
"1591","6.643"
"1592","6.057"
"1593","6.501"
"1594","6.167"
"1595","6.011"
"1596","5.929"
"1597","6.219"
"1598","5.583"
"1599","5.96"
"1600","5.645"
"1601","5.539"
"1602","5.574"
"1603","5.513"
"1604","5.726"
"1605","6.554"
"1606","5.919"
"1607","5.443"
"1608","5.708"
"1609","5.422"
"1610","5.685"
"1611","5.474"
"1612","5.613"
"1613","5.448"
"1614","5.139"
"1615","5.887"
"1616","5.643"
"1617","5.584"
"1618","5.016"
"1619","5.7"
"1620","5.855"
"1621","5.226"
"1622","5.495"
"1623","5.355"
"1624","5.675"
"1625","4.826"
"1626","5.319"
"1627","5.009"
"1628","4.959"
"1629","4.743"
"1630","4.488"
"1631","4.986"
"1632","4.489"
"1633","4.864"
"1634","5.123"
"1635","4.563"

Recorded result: 1.4 mm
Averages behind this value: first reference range 3.03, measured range 3.63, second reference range 5.84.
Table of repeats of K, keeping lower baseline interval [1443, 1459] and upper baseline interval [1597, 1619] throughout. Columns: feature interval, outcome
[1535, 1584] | -1.6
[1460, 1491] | 3.9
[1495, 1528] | 0.4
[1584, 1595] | -2.1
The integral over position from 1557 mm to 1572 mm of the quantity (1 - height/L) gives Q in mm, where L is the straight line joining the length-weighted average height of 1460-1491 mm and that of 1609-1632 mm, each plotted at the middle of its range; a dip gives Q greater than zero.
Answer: -2.29 mm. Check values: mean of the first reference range 2.98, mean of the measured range 5.09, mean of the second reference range 5.31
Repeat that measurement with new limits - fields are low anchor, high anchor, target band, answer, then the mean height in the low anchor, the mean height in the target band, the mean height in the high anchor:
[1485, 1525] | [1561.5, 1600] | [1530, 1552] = 1.1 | 3.78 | 4.5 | 5.83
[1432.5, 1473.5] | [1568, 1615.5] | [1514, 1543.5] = 1.1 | 3.07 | 4.42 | 5.85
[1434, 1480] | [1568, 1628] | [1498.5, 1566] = 1.9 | 3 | 4.34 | 5.75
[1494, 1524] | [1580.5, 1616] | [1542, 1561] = 1.7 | 3.91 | 4.44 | 5.92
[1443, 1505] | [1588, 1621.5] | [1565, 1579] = -1.2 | 3.15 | 5.59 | 5.81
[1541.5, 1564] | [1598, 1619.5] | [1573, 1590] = -3.1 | 4.52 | 6.01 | 5.63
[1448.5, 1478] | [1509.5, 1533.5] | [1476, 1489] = 1.6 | 2.96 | 2.96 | 4.21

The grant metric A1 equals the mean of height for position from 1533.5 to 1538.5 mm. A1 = 4.63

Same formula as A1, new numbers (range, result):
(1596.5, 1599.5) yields 5.92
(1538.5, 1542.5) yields 4.72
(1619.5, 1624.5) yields 5.52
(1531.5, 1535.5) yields 4.6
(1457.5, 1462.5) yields 3.18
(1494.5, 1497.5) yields 3.74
